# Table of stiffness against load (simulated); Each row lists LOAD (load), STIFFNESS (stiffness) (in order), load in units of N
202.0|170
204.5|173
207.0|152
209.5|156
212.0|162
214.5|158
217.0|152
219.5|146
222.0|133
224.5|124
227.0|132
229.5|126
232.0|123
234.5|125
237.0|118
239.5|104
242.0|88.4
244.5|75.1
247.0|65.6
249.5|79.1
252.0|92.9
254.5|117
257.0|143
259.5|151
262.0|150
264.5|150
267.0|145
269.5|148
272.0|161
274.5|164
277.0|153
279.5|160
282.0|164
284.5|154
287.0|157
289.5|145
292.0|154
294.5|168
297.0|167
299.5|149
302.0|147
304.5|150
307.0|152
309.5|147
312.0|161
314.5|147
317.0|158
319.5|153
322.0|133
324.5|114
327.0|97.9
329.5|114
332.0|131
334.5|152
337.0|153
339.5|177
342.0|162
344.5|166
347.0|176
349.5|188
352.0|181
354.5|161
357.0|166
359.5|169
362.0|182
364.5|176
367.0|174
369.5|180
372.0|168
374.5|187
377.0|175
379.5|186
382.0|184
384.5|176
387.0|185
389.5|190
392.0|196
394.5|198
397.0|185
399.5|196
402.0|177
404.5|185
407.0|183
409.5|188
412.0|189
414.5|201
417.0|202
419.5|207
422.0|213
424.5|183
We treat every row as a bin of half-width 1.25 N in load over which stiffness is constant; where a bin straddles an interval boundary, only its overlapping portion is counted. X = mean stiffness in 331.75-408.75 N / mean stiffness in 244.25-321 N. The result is 1.2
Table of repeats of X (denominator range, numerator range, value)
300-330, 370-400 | 1.32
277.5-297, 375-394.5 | 1.18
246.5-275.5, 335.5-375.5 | 1.31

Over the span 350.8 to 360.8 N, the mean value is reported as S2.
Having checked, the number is 169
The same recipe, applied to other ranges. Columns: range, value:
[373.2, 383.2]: 183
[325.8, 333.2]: 114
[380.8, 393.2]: 186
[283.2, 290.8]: 152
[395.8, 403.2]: 186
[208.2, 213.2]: 159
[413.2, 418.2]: 201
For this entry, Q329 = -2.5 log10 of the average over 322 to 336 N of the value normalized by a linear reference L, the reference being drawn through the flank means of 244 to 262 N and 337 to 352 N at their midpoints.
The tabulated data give 0.295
